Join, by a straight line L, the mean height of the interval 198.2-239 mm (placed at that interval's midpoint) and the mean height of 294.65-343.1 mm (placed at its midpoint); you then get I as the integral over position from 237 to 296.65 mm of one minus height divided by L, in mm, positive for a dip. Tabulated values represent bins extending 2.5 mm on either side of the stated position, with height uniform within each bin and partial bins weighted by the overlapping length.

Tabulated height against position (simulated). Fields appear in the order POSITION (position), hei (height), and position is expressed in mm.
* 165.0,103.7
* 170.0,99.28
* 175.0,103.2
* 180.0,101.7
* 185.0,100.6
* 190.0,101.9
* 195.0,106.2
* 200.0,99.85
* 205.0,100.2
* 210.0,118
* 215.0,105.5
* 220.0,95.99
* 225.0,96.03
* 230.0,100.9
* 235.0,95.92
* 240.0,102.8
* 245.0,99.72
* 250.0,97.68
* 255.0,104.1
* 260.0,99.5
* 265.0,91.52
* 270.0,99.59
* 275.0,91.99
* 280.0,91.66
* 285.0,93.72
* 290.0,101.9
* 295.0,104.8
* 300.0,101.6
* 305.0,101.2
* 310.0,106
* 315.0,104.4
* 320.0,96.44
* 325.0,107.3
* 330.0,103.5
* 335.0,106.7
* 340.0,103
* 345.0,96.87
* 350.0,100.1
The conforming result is 2.5 mm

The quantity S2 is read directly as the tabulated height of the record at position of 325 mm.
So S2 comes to 107.3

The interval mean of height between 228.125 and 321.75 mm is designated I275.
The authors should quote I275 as 99.2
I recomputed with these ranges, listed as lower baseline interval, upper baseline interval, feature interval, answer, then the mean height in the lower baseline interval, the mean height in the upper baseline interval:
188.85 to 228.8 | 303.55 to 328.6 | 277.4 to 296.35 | 1.0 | 103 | 103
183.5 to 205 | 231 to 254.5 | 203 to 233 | -0.6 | 102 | 99.6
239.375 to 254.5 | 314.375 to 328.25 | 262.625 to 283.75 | 1.5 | 100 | 103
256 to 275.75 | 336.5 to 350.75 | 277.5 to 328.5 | -1.3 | 96.6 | 100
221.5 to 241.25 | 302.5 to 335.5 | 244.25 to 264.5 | 0.1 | 98.5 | 103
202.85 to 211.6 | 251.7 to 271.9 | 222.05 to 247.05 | 1.1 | 109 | 98.6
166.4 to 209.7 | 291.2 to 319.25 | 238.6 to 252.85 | 0.4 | 103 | 103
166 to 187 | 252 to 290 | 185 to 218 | -1.6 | 101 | 96.4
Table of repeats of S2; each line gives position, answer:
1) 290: 101.9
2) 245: 99.72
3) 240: 102.8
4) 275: 91.99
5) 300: 101.6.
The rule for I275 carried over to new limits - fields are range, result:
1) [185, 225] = 103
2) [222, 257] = 99.5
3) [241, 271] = 98.8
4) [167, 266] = 101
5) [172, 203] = 102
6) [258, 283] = 94.7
